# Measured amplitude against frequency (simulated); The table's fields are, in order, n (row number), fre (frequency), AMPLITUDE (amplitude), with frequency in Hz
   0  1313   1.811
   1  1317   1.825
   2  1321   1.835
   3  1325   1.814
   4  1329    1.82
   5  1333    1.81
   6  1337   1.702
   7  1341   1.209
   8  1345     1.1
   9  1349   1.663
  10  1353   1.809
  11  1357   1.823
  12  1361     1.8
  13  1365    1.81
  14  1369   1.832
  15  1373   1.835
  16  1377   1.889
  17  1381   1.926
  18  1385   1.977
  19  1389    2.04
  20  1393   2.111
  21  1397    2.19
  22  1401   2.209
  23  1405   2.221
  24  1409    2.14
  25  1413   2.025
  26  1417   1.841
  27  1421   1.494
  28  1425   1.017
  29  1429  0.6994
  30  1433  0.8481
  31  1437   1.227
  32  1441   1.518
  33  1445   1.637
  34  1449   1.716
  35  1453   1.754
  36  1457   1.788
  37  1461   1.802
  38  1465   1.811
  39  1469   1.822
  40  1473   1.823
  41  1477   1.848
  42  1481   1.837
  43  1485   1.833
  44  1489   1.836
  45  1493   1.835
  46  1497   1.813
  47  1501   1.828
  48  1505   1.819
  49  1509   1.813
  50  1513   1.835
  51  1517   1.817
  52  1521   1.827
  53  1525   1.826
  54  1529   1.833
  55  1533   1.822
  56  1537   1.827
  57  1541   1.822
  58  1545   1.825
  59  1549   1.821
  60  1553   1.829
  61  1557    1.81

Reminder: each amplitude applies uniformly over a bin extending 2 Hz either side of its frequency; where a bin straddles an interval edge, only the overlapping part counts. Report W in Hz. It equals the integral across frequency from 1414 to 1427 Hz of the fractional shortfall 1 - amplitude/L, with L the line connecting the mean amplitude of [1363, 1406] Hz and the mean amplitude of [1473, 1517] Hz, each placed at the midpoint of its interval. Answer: 3.0 Hz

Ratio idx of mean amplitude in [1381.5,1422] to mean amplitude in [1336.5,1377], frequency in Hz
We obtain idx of 1.22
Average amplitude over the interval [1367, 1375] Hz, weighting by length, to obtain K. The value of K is 1.83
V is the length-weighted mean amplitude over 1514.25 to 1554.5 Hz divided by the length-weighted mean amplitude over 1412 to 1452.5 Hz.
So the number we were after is 1.30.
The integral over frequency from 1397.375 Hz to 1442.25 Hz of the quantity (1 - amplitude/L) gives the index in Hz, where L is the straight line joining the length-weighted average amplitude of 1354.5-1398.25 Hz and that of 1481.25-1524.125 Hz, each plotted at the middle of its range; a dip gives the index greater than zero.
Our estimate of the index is 7.18 Hz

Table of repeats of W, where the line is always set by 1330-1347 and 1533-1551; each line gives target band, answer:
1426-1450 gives 5.9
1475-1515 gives -2.0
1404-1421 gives -4.0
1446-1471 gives -1.4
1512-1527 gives -0.3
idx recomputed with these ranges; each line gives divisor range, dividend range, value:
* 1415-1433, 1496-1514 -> 1.50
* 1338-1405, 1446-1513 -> 0.99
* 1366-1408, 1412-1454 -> 0.70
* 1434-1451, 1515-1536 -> 1.23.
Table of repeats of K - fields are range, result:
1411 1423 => 1.79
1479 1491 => 1.84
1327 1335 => 1.81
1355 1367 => 1.81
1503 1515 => 1.82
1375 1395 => 1.99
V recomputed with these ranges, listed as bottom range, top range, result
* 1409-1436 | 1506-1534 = 1.32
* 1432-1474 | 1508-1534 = 1.12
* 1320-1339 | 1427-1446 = 0.65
